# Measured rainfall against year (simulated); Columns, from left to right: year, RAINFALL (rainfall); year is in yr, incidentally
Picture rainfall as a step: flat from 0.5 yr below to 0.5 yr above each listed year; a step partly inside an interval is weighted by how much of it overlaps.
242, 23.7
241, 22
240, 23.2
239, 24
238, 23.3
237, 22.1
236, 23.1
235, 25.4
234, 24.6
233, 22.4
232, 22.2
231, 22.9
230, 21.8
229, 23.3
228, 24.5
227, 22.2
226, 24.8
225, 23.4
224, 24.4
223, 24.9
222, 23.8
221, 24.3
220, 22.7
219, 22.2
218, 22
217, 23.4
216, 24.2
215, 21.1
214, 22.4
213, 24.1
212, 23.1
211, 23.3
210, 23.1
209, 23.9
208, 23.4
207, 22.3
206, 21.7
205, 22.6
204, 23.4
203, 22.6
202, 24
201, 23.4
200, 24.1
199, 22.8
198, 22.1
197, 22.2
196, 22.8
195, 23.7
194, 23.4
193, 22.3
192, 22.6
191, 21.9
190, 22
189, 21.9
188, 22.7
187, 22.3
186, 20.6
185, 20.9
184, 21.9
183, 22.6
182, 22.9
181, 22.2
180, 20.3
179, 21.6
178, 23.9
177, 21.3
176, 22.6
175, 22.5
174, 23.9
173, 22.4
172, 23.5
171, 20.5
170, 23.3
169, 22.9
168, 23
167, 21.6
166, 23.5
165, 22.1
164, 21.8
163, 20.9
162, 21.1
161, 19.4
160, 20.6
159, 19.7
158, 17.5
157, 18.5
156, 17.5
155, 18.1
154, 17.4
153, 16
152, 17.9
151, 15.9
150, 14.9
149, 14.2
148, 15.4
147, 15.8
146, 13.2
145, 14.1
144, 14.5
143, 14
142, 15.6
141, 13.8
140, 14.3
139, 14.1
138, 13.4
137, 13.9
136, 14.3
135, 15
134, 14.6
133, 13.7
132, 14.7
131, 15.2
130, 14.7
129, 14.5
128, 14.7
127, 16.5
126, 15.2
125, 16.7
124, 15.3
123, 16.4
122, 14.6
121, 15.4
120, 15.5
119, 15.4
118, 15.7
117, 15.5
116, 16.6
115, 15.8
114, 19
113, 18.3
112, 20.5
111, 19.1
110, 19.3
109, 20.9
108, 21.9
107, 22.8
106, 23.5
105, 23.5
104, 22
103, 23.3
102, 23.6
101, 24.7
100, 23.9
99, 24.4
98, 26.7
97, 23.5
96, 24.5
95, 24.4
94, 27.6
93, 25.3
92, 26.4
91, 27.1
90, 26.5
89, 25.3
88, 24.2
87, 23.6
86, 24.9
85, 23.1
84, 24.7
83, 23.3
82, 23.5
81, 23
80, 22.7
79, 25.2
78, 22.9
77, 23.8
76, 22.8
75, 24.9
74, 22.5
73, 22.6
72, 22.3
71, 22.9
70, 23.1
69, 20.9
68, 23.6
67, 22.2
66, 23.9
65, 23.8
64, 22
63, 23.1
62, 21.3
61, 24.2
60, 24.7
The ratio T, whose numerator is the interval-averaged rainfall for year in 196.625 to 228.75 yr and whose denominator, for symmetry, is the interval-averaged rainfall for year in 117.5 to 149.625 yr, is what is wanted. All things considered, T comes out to 1.57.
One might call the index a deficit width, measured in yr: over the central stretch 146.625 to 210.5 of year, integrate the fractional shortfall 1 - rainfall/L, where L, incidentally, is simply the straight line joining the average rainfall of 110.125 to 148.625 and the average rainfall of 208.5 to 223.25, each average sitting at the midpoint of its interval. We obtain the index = -4.5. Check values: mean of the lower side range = 15.4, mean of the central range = 21.3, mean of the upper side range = 23.2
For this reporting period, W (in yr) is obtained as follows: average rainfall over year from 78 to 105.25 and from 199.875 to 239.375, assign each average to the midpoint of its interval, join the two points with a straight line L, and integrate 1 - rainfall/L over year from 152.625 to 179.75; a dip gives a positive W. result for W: 3.12 yr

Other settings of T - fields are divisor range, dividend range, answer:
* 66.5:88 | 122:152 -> 0.64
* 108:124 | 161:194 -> 1.28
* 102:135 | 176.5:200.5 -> 1.27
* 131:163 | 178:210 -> 1.41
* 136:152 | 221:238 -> 1.61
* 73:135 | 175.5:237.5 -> 1.10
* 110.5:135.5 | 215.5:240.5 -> 1.47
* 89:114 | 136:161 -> 0.68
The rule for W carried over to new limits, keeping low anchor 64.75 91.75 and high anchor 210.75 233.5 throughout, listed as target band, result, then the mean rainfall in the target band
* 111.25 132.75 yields 6.9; 16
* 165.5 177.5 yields 0.4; 22.6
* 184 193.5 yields 0.6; 21.9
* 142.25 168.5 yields 6.1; 18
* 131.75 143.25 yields 4.5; 14.3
